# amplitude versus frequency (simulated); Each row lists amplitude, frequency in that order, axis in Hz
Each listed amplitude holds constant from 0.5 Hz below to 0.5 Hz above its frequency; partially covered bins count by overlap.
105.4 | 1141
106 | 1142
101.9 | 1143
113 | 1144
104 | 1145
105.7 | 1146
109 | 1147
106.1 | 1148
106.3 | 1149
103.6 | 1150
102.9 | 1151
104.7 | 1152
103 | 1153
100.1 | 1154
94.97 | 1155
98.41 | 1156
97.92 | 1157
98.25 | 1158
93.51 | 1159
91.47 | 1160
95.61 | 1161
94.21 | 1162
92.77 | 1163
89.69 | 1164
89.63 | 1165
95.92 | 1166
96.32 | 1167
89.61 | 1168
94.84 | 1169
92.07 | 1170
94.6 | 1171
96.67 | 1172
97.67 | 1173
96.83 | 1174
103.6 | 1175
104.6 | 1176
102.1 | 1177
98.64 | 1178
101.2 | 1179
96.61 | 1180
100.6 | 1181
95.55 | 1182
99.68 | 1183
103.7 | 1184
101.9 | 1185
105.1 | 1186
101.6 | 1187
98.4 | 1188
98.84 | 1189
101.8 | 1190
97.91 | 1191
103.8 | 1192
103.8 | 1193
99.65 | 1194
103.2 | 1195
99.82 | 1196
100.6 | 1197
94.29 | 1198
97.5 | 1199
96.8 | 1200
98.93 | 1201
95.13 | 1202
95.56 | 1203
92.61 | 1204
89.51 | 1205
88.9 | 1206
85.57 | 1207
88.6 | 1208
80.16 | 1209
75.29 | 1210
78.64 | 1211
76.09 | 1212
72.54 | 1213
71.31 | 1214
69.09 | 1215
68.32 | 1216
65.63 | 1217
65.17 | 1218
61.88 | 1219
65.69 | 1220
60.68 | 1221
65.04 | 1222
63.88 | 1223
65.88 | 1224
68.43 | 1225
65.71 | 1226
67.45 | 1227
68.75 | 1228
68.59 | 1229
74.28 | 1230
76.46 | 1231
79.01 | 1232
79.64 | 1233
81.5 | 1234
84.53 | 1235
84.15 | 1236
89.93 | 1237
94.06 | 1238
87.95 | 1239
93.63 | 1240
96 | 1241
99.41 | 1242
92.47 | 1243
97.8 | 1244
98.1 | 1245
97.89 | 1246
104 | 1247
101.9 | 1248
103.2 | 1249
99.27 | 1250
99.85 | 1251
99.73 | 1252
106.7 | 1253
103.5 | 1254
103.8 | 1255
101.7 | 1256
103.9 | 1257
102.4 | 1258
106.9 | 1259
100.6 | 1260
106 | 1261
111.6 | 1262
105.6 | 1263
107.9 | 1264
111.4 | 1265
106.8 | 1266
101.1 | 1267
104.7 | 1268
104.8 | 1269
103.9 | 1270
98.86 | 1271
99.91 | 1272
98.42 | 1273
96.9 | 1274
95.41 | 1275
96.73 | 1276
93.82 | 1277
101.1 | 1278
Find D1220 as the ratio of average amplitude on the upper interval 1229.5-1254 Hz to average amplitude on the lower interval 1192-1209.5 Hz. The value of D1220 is 0.98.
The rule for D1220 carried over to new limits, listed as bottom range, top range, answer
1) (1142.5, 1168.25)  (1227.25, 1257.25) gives 0.93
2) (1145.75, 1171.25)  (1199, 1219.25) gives 0.83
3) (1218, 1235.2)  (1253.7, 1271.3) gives 1.50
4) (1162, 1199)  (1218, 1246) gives 0.80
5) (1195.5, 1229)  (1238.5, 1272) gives 1.30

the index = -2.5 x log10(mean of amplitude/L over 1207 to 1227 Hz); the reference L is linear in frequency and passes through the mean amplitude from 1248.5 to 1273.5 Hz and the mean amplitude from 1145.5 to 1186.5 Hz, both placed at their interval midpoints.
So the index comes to 0.40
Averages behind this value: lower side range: 98.7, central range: 70.2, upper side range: 104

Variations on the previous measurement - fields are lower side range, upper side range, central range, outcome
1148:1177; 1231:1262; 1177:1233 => 0.134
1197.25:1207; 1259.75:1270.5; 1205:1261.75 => 0.178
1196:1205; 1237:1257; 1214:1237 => 0.348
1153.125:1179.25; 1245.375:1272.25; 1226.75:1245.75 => 0.192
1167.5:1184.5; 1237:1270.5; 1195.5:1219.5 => 0.188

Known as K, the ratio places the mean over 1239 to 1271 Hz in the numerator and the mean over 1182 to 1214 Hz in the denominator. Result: 1.09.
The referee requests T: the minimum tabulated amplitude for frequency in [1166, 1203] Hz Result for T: 89.61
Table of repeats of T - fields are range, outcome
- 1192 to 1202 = 94.29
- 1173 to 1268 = 60.68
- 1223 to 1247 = 63.88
